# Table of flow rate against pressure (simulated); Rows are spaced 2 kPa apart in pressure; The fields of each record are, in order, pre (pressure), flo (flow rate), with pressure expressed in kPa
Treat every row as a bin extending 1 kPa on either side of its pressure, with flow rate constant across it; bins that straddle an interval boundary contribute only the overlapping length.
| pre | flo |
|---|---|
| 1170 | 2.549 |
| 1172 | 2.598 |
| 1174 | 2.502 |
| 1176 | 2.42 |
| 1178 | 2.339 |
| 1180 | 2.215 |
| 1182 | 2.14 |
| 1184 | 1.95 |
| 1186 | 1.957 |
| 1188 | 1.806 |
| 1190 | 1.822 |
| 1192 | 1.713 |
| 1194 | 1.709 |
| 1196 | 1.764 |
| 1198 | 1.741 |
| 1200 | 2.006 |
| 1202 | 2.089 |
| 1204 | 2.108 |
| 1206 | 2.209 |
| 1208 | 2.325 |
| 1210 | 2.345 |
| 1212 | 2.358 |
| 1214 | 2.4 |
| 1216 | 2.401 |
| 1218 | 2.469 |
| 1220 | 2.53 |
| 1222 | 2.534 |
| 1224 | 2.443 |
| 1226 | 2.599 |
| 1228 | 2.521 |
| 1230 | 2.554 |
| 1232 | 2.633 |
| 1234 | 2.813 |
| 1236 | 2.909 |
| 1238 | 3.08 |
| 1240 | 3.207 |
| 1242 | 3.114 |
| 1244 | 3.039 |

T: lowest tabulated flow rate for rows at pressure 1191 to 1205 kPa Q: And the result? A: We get 1.709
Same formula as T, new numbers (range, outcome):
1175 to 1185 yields 1.95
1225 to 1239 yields 2.521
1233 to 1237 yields 2.813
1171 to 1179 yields 2.339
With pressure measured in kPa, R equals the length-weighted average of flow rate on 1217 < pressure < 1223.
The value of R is 2.51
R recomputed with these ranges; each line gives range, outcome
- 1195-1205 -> 1.94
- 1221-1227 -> 2.53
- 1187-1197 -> 1.76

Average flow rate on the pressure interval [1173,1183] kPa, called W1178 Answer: 2.32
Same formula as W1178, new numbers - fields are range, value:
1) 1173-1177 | 2.46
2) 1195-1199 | 1.75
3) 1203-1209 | 2.21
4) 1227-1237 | 2.69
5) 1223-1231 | 2.53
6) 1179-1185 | 2.1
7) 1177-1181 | 2.28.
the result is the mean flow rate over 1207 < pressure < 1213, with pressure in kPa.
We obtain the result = 2.34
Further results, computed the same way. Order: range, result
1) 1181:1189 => 1.96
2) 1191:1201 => 1.79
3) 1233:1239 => 2.93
